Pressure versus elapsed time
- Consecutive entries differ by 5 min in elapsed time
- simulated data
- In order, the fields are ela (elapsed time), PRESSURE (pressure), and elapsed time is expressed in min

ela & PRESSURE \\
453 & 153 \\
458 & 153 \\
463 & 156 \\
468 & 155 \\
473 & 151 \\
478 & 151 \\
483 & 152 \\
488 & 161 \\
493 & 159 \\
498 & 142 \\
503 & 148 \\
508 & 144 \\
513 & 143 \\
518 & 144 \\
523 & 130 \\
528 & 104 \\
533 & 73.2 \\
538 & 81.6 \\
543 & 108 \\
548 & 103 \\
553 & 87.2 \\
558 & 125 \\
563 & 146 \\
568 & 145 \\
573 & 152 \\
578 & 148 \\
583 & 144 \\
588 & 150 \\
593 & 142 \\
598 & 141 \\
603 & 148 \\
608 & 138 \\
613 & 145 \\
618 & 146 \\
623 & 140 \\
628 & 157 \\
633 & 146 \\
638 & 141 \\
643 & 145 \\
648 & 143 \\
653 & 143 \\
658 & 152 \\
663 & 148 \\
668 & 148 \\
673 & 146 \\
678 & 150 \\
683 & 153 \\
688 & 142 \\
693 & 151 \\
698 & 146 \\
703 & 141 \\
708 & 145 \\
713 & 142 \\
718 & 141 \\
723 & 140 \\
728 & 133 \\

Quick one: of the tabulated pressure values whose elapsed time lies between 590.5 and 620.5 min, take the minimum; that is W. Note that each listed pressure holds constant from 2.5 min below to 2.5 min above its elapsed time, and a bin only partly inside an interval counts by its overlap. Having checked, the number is 138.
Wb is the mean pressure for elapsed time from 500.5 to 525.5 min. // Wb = 142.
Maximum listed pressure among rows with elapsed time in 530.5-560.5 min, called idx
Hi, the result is 125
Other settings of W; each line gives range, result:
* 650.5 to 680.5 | 143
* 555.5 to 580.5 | 125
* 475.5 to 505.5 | 142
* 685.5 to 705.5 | 141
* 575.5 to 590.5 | 144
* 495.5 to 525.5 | 130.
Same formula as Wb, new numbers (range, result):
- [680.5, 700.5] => 148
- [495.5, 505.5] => 145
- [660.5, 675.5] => 147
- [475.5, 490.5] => 155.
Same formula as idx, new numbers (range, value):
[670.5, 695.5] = 153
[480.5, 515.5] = 161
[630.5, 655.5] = 146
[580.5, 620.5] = 150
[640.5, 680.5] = 152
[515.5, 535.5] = 144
